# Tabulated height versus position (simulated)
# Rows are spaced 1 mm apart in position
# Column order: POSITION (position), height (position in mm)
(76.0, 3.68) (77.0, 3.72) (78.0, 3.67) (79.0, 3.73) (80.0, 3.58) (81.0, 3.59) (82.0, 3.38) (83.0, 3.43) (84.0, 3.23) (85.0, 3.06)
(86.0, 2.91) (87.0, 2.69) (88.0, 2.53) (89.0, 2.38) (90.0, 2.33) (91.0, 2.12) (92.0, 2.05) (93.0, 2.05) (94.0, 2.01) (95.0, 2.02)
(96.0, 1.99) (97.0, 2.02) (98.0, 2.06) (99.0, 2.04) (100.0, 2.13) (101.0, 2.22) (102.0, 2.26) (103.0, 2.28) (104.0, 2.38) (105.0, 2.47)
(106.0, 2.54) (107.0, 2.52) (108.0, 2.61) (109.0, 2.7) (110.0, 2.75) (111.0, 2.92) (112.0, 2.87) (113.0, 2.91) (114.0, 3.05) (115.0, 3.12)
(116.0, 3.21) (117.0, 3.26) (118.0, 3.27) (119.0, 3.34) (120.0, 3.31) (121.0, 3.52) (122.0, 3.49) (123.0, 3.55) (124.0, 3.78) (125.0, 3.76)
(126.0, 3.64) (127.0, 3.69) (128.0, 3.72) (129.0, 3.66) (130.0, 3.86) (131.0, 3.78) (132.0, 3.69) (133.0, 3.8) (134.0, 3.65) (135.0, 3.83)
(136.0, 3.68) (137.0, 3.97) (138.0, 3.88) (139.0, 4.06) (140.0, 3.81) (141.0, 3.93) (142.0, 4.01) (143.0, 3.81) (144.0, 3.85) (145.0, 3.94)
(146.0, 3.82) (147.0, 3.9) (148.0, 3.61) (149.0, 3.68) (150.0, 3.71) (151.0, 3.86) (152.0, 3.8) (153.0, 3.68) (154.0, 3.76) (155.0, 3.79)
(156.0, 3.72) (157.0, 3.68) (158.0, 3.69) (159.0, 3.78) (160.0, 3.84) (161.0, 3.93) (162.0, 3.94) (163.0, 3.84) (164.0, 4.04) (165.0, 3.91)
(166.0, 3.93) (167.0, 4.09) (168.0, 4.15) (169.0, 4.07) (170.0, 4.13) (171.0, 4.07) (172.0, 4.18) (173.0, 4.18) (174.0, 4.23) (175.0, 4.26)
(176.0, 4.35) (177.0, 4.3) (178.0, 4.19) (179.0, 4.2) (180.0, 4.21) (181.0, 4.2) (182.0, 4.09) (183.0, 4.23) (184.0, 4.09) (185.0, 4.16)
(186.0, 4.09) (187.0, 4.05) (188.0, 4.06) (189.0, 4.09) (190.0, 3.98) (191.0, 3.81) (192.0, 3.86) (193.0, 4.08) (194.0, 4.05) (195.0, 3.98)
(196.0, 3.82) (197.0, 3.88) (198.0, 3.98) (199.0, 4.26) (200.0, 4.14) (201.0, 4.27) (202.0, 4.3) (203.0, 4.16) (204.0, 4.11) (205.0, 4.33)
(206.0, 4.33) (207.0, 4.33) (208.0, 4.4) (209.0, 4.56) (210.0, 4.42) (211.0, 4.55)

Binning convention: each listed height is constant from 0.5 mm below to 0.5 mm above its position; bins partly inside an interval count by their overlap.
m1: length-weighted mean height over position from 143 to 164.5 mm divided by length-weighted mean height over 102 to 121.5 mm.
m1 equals 1.32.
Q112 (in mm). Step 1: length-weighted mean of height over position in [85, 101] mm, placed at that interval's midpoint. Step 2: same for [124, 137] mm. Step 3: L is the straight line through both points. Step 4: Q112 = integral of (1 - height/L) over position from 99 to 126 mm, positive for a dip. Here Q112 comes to 1.0 mm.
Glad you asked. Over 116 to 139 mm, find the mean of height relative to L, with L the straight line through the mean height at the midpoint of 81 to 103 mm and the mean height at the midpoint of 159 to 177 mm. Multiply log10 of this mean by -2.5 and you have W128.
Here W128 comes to -0.14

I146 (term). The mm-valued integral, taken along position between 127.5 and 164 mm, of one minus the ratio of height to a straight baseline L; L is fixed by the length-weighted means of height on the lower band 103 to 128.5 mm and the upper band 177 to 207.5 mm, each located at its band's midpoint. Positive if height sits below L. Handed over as -3.2 mm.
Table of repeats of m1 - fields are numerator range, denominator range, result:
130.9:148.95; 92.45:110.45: 1.68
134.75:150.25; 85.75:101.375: 1.74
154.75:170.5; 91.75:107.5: 1.78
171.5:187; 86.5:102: 1.92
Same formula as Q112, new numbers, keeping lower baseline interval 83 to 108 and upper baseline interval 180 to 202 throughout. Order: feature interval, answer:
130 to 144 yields -3.3 mm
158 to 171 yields -1.3 mm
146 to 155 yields -1.1 mm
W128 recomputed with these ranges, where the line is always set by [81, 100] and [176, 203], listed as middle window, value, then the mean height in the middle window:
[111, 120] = -0.09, 3.13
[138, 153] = -0.14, 3.84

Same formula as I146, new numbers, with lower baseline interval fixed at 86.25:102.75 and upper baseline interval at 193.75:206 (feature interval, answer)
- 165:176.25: -1.7 mm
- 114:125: -3.0 mm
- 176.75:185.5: -0.9 mm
